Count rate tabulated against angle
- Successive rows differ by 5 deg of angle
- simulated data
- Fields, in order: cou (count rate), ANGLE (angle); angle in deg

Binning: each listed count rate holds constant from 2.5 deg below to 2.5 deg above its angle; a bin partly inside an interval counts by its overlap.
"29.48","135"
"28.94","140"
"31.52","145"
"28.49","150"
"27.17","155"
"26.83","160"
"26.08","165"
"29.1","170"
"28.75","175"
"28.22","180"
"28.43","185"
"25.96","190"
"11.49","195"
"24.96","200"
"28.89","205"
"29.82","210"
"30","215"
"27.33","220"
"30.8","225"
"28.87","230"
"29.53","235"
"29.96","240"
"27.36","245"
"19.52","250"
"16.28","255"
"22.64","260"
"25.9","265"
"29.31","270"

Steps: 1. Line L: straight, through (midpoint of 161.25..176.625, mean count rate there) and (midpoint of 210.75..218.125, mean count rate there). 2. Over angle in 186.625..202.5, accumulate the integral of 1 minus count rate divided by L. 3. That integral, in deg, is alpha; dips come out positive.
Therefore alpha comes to 4.2 deg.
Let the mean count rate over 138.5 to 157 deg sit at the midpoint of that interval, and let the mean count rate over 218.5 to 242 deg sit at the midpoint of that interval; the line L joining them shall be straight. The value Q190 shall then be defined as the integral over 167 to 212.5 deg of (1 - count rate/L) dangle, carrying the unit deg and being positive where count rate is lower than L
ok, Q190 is 4.75 deg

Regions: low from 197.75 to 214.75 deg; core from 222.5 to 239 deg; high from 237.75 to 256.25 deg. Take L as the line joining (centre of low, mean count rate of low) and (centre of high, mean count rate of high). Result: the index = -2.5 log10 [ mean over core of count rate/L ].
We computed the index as -0.17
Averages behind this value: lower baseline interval 28.2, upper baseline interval 23.7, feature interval 29.8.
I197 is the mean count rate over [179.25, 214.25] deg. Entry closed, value 25.5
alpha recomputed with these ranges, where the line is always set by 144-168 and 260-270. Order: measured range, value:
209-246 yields -3.7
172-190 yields -0.5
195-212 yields 1.0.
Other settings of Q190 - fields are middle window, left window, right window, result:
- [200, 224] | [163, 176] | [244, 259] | -4.6 deg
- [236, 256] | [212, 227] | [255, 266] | 0.5 deg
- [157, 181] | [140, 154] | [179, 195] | -0.7 deg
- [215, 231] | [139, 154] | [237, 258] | -2.8 deg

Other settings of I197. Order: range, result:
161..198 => 25.5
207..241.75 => 29.5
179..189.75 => 27.8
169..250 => 27.2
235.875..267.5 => 23.9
